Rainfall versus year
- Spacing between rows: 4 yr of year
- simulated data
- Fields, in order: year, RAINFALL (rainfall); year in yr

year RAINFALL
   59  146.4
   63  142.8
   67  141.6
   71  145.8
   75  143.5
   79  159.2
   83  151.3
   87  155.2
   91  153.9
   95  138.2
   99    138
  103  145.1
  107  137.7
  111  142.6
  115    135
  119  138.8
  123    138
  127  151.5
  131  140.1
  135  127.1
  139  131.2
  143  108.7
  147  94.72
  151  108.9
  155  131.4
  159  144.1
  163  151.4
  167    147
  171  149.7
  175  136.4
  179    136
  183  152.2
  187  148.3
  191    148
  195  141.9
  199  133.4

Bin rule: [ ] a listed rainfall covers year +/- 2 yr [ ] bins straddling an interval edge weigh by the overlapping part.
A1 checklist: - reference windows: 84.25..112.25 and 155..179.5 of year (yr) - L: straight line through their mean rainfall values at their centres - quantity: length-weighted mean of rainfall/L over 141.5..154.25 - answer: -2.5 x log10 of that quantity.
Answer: 0.33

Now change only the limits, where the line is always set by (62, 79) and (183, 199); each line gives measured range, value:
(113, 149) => 0.125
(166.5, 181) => 0.026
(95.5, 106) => 0.035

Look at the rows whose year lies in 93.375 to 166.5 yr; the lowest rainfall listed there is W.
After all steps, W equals 94.72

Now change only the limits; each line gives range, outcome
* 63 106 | 138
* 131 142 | 127.1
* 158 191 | 136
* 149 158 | 108.9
